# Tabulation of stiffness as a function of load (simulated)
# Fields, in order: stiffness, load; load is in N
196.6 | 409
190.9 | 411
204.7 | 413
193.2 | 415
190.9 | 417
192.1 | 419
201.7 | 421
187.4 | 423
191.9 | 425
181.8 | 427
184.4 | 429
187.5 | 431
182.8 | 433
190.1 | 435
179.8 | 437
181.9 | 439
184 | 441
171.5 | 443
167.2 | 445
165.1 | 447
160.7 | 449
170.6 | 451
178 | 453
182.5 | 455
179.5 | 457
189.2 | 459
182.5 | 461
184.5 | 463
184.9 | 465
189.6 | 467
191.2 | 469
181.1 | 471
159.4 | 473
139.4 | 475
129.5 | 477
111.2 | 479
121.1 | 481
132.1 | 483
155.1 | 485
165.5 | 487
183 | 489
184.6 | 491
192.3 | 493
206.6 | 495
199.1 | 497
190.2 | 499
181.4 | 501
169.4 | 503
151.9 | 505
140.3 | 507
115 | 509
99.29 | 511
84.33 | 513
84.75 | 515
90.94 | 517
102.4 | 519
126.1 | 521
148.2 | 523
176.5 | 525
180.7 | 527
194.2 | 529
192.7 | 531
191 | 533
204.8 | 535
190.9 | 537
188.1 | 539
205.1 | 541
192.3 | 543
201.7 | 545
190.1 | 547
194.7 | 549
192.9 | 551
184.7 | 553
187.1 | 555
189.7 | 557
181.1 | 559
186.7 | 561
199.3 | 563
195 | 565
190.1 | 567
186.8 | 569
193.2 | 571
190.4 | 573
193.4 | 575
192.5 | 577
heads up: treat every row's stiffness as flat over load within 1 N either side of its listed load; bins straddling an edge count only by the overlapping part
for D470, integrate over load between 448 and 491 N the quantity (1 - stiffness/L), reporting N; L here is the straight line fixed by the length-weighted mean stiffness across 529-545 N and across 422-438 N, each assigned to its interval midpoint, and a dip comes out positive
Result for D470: 5.3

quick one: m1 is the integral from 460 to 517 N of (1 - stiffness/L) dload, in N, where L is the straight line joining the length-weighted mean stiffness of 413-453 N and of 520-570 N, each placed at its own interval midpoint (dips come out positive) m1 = 8.8 N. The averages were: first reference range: 183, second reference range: 187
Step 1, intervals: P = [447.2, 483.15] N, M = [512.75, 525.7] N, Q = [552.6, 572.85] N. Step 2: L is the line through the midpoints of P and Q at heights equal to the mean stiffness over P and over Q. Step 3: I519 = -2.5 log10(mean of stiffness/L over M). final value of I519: 0.466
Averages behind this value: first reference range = 166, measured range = 117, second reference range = 190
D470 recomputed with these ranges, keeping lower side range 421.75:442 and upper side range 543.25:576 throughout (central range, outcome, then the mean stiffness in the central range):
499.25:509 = 1.6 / 158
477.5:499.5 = 2.6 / 166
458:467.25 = 0.0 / 186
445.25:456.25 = 0.9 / 171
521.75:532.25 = 0.7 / 178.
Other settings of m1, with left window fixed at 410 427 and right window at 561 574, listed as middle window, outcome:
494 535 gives 8.51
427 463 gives 2.65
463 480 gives 2.71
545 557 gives 0.08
